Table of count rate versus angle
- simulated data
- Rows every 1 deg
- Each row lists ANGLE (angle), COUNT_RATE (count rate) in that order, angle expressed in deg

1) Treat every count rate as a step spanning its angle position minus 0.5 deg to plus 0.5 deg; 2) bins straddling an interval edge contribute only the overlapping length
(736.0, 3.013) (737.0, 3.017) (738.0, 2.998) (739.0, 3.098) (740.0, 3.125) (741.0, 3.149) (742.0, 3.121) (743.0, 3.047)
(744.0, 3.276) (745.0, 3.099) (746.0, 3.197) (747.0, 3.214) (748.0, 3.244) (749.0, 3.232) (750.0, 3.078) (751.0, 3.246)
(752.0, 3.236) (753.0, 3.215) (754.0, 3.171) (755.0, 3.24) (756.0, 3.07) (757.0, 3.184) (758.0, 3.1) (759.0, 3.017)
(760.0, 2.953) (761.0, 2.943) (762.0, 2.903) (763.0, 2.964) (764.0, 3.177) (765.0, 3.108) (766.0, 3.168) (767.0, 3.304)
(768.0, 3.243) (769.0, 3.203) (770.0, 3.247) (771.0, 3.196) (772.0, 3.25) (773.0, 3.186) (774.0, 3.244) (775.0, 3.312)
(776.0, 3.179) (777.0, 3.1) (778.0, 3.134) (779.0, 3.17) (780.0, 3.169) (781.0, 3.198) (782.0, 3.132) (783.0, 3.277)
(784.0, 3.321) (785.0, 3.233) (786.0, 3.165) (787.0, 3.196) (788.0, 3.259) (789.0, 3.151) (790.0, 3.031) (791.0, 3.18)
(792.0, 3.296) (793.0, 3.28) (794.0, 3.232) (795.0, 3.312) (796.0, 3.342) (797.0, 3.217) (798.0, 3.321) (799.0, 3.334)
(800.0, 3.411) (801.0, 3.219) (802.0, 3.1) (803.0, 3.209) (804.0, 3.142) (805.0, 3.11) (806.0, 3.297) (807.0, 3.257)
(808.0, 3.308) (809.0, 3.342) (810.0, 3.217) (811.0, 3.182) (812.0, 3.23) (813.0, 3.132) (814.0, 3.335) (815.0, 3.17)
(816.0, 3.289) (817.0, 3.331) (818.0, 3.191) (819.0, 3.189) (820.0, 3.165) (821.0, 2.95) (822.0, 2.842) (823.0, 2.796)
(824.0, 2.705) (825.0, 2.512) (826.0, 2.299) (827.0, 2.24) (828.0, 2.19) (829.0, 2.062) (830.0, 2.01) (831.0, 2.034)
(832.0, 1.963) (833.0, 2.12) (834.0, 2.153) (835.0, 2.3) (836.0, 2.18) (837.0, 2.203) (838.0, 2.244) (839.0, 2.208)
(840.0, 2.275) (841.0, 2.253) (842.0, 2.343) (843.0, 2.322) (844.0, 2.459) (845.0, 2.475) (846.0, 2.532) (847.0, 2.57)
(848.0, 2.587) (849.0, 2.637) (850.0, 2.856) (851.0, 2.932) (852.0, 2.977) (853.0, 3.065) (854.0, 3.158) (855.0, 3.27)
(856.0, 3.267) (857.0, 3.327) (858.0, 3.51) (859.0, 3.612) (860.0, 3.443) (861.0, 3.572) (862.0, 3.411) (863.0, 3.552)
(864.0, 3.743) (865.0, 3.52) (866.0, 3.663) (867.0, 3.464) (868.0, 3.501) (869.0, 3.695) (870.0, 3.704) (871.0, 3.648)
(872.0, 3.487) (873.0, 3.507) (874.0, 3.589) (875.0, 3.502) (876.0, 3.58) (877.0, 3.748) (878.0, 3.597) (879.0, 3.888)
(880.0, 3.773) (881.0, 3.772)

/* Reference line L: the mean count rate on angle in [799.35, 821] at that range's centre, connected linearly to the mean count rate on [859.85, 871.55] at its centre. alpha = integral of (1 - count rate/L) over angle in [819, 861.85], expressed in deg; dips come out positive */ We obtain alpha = 9.7 deg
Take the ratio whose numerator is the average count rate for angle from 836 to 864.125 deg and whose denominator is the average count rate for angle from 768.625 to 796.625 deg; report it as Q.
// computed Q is 0.9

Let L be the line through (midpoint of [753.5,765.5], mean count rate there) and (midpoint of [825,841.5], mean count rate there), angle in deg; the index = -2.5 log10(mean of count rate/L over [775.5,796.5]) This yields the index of -0.17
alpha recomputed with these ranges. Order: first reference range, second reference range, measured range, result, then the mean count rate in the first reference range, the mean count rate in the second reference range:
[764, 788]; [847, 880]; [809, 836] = 4.81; 3.21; 3.4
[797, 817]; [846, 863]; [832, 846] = 3.97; 3.24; 3.13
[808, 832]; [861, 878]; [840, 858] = 2.79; 2.84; 3.58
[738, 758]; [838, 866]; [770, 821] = -2.53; 3.16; 2.96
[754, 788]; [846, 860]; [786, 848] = 5.28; 3.16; 3.05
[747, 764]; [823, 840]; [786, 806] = -4.42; 3.12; 2.23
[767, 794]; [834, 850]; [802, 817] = -2.20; 3.21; 2.38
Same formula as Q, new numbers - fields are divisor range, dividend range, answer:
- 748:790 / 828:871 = 0.90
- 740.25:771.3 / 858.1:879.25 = 1.14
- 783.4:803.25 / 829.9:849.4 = 0.71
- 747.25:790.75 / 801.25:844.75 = 0.86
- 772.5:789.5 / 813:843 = 0.79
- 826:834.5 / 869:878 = 1.71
